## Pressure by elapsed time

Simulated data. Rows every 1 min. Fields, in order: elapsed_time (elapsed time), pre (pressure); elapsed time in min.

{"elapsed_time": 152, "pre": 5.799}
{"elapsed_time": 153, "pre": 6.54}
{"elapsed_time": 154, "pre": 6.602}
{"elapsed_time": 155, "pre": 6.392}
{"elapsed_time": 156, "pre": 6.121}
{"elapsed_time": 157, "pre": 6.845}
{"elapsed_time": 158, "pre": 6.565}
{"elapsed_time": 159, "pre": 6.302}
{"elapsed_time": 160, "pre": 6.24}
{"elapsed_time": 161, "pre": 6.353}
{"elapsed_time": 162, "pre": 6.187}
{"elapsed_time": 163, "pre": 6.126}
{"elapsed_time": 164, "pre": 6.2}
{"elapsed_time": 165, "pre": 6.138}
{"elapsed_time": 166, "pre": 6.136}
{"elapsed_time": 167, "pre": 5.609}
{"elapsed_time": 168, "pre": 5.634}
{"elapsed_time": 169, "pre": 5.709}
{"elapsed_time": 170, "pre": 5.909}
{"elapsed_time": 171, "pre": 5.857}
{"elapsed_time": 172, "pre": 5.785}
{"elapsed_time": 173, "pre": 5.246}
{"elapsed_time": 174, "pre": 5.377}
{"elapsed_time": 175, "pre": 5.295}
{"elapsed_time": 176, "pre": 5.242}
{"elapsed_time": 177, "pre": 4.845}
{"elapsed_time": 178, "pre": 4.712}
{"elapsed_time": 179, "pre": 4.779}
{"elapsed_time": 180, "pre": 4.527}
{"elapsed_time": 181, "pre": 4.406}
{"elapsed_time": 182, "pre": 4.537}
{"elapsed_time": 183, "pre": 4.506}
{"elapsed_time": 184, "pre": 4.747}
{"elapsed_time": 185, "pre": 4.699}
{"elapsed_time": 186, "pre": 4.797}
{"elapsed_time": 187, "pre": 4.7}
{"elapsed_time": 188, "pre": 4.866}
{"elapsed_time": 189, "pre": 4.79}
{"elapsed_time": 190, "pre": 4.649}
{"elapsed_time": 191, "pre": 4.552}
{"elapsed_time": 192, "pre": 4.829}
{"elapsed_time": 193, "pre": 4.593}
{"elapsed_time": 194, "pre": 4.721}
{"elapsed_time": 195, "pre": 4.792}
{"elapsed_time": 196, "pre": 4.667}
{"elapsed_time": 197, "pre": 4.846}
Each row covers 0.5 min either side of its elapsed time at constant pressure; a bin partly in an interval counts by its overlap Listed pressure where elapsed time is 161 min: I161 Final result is 6.353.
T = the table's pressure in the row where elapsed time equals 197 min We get 4.846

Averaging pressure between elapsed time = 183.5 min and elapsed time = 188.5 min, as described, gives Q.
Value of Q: 4.76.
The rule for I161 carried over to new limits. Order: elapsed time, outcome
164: 6.2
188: 4.866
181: 4.406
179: 4.779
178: 4.712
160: 6.24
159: 6.302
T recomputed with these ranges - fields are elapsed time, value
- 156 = 6.121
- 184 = 4.747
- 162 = 6.187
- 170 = 5.909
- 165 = 6.138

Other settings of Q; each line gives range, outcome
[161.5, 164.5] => 6.17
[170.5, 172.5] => 5.82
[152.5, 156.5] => 6.41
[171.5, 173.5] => 5.52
